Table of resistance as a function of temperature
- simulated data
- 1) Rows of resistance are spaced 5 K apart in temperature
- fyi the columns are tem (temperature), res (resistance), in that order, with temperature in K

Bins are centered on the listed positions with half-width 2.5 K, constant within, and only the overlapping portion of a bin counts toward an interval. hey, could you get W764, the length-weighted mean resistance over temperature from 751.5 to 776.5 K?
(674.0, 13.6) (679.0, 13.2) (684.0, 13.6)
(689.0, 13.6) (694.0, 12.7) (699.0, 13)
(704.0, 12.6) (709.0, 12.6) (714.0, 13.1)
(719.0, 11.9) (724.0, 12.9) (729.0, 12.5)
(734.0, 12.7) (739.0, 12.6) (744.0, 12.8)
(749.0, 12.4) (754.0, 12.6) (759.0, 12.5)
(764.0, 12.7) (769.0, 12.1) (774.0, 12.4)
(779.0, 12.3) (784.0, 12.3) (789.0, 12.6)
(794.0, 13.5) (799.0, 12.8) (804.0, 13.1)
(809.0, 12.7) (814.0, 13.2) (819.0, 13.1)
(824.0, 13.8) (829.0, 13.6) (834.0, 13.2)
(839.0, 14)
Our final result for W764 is 12.5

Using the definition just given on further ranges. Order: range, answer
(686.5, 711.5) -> 12.9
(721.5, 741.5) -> 12.7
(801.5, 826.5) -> 13.2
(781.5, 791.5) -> 12.4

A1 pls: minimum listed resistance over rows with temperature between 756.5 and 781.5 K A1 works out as 12.1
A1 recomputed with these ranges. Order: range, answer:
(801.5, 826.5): 12.7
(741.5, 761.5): 12.4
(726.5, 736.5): 12.5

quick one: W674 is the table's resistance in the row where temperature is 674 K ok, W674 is 13.6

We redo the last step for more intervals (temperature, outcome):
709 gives 12.6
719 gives 11.9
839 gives 14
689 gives 13.6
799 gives 12.8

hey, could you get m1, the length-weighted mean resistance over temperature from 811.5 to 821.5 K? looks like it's 13.2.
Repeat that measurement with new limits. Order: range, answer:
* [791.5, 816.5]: 13.1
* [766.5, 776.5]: 12.2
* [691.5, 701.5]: 12.8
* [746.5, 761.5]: 12.5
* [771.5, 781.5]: 12.3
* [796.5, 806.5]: 12.9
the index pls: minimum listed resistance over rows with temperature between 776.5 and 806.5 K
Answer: 12.3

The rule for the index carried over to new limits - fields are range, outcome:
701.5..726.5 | 11.9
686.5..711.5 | 12.6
